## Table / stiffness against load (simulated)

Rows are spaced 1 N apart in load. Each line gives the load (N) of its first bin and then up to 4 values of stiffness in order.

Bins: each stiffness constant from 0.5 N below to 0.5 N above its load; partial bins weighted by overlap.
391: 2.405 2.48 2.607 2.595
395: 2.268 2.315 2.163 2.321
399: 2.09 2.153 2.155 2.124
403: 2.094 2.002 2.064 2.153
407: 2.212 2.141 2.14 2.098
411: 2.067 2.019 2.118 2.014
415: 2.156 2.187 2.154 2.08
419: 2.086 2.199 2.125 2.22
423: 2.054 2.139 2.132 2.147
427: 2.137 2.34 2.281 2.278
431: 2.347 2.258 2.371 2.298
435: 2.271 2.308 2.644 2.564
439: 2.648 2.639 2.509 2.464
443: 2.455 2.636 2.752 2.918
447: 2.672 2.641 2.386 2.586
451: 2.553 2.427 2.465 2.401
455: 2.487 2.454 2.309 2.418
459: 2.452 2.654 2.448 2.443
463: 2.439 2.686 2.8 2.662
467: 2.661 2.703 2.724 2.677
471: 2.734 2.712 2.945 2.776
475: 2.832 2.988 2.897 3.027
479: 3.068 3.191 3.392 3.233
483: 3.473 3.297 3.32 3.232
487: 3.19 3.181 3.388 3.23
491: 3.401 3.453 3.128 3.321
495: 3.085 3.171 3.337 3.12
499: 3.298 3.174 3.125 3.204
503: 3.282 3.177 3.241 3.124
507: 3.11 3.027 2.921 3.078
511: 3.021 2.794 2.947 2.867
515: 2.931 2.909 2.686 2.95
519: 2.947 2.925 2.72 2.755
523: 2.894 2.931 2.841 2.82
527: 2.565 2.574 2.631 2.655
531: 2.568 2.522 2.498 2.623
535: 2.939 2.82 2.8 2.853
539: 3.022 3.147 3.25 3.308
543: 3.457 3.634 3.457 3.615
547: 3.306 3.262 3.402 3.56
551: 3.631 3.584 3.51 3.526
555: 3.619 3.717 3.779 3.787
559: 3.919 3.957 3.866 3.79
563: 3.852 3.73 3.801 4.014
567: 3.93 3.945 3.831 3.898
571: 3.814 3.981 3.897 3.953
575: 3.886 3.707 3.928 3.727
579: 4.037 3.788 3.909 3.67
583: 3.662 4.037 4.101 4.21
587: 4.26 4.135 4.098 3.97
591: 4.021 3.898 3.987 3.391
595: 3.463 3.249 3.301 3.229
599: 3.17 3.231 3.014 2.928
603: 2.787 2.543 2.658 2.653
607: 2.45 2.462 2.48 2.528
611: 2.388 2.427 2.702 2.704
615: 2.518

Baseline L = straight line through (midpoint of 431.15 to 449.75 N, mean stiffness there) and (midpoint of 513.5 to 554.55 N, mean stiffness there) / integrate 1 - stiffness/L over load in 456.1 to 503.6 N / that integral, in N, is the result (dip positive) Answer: -4.2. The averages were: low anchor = 2.52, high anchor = 3.02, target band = 2.98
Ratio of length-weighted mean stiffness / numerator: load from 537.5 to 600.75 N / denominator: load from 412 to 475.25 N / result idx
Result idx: 1.5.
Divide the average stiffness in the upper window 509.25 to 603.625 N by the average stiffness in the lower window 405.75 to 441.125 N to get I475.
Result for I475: 1.5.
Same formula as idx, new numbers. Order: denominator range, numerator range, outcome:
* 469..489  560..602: 1.24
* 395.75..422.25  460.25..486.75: 1.36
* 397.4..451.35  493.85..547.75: 1.31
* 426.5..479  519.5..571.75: 1.29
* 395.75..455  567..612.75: 1.52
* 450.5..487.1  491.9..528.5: 1.08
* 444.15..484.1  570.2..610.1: 1.29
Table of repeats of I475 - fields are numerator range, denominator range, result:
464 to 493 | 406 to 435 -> 1.40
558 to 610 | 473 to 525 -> 1.17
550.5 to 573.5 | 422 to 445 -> 1.61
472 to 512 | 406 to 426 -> 1.49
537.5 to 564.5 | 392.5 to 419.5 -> 1.63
